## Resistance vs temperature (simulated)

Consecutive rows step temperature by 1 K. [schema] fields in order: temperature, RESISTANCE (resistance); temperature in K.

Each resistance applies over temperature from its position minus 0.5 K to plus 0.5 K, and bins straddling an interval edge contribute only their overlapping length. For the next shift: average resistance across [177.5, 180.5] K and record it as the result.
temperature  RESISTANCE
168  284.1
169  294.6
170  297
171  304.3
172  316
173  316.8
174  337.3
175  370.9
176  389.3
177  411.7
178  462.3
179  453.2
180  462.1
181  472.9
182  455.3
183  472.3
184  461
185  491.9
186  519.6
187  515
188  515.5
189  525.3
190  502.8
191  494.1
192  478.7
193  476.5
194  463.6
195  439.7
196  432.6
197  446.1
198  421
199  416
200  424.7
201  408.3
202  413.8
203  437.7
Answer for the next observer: 459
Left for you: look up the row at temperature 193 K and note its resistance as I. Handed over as 476.5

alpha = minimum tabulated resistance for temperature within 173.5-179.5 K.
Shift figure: 337.3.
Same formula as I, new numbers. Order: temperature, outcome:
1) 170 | 297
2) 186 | 519.6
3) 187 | 515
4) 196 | 432.6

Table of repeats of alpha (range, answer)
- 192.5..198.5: 421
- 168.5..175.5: 294.6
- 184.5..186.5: 491.9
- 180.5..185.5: 455.3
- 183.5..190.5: 461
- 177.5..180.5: 453.2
